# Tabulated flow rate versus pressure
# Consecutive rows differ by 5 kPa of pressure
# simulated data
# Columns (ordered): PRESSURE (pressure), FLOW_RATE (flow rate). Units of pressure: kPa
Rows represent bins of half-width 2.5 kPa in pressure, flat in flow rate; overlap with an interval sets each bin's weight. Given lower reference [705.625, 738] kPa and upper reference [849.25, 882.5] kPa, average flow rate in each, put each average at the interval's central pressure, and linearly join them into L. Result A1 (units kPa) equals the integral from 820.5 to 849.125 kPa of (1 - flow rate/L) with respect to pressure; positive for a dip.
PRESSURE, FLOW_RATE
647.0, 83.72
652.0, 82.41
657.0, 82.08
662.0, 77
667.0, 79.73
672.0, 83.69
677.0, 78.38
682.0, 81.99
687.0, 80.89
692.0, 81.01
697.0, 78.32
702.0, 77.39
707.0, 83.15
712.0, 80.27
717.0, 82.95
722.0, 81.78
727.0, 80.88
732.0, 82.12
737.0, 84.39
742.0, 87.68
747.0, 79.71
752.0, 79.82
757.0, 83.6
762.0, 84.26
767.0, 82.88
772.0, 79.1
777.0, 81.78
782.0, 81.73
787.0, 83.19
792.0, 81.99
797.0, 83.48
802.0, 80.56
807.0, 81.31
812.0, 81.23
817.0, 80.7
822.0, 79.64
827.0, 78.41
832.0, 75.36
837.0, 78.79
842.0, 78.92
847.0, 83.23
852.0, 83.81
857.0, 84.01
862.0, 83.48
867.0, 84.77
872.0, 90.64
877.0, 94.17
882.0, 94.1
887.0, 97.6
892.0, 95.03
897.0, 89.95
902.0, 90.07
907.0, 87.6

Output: 2.4 kPa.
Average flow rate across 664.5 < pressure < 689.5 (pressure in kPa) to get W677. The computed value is 80.9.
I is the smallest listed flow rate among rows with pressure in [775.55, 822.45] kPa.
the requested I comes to 79.64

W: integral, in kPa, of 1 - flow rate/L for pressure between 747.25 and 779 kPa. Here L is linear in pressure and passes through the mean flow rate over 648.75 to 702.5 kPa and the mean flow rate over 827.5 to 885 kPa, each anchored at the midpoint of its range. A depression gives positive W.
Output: 0.3 kPa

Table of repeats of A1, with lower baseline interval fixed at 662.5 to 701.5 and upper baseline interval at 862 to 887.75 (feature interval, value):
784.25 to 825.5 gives 2.68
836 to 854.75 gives 1.67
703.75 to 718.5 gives 0.01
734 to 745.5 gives -0.25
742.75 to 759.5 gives 0.47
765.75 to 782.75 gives 0.83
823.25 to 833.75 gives 1.32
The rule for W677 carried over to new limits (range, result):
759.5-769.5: 83.6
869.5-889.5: 94.1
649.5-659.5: 82.2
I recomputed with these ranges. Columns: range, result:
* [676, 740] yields 77.39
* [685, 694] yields 80.89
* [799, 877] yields 75.36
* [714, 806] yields 79.1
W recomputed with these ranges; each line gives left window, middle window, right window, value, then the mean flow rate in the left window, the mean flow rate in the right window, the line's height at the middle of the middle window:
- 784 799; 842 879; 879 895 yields 2.5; 82.8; 95.4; 91.9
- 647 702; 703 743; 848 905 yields 0.1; 80.6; 89.6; 82.7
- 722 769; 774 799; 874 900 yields 1.1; 82.8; 94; 86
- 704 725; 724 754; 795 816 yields -0.2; 81.9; 81.5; 81.8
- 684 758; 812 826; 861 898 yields 1.2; 81.6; 91.6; 87.8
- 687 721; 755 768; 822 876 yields -0.4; 80.6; 82.4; 81.3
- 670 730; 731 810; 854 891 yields 2.1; 80.9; 90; 84.6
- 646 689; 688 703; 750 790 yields 0.4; 81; 82.1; 81.3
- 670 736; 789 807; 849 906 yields 0.8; 81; 89.7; 85.7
